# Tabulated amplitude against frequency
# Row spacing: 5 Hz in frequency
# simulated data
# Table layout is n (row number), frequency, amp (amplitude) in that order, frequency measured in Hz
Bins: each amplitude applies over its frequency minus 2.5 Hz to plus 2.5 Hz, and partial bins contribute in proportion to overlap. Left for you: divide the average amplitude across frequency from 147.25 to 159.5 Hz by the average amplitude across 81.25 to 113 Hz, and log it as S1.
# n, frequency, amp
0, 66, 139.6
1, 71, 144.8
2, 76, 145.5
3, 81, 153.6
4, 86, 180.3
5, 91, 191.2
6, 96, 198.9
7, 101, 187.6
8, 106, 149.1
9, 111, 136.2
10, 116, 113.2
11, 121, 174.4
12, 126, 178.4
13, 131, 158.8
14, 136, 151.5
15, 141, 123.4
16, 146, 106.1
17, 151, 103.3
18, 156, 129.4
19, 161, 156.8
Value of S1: 0.7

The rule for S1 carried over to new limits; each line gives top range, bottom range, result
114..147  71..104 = 0.84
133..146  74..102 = 0.75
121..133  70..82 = 1.15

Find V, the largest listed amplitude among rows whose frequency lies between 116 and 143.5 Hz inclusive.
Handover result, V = 178.4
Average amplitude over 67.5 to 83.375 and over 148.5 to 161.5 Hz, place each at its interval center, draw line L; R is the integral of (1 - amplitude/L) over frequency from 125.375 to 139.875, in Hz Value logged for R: -2.8 Hz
